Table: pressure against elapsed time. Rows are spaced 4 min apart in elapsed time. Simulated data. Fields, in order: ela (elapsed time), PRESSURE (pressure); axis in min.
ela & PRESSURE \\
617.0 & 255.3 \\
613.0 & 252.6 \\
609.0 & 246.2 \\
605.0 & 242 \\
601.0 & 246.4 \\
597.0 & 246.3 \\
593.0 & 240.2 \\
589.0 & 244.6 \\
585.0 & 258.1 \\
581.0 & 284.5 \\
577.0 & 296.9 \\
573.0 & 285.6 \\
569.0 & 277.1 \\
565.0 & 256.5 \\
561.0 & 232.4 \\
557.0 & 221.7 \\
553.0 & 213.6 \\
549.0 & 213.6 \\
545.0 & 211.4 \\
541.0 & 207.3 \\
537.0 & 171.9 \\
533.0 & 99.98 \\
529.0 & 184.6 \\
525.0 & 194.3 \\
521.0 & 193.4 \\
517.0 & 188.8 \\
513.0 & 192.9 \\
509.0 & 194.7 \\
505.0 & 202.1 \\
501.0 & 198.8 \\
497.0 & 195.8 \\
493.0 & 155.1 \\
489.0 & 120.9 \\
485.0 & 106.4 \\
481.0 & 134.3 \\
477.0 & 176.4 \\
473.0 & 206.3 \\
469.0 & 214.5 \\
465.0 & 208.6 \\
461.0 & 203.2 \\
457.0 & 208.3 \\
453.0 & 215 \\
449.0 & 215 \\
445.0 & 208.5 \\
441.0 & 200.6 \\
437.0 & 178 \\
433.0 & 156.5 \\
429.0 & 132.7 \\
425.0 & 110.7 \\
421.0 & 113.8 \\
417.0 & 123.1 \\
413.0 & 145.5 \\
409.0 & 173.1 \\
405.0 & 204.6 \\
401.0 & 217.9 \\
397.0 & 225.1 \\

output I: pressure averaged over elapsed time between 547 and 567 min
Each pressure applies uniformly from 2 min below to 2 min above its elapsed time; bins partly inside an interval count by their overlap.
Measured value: 228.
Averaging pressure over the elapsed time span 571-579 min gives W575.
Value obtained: 291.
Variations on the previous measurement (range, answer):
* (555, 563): 227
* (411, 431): 125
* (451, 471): 210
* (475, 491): 134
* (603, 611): 244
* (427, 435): 145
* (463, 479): 201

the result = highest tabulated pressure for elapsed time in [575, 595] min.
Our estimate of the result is 296.9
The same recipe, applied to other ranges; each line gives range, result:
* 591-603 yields 246.4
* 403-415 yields 204.6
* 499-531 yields 202.1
